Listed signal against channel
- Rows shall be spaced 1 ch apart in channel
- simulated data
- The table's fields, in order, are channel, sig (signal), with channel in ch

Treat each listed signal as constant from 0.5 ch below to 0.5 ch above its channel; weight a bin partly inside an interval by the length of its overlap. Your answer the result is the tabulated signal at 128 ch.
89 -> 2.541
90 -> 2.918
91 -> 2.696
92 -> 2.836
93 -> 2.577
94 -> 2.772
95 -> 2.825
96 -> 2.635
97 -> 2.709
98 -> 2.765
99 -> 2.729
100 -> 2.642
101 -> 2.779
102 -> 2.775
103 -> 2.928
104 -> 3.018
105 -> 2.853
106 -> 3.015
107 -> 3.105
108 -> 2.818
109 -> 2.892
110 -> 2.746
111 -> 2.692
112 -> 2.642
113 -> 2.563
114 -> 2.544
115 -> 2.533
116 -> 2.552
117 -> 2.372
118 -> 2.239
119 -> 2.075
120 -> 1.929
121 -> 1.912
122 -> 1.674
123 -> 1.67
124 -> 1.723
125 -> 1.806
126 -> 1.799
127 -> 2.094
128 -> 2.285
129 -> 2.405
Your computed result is 2.285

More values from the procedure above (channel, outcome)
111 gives 2.692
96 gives 2.635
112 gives 2.642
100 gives 2.642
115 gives 2.533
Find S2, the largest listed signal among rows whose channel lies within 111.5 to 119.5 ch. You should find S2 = 2.642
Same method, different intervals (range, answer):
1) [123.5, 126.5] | 1.806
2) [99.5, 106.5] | 3.018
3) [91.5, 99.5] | 2.836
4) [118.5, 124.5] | 2.075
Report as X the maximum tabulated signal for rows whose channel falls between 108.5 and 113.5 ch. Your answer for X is 2.892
